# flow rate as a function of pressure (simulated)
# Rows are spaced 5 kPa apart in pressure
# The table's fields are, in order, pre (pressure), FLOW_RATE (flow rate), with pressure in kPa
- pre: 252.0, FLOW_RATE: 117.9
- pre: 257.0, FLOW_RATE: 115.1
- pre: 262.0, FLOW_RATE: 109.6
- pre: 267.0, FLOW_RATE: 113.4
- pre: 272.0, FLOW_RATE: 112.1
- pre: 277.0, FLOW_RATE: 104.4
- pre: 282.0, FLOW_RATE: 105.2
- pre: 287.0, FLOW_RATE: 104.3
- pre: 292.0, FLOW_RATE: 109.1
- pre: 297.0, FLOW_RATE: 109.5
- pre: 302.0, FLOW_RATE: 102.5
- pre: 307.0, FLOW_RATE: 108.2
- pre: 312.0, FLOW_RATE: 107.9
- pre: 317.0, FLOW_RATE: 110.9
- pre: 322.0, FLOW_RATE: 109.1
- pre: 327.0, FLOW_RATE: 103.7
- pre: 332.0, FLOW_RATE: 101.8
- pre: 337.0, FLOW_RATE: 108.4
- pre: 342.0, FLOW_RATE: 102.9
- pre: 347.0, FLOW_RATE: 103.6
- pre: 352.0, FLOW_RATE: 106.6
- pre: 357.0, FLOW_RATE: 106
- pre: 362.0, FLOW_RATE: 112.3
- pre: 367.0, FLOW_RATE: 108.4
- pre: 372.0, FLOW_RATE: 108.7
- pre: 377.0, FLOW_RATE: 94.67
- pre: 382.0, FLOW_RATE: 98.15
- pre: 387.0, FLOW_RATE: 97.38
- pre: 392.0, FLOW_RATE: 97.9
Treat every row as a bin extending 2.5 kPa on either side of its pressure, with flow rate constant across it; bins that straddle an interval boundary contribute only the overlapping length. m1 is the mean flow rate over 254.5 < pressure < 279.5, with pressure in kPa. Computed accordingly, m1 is 111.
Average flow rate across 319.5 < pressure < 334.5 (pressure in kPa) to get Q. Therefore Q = 105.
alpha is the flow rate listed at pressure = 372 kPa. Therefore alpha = 108.7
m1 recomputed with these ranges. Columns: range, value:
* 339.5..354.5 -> 104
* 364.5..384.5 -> 102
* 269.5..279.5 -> 108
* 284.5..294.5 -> 107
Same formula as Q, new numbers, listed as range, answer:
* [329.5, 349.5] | 104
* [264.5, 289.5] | 108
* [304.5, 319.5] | 109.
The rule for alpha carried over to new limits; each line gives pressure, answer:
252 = 117.9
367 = 108.4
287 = 104.3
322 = 109.1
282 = 105.2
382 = 98.15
